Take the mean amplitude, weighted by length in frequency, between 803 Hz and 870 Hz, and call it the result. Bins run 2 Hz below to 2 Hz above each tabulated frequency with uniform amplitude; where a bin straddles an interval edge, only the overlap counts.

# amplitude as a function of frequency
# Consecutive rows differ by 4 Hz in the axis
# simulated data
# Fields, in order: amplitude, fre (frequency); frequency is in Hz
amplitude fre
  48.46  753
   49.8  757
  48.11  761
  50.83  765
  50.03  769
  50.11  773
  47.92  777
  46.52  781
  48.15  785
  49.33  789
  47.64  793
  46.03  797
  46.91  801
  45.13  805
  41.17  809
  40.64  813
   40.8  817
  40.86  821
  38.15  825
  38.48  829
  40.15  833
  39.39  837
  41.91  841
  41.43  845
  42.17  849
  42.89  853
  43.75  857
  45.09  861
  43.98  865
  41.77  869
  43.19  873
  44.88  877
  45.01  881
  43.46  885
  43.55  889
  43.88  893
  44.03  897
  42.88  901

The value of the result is 41.6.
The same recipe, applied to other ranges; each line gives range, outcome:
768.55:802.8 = 48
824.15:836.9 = 39.1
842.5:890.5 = 43.4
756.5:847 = 44.7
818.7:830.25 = 39.3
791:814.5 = 44.7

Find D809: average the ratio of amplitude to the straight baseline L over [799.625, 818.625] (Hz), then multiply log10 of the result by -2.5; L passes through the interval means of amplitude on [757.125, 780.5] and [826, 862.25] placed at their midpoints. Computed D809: 0.06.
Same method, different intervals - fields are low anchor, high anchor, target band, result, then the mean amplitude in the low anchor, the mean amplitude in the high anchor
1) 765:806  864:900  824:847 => 0.146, 48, 43.7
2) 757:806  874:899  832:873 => 0.076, 48.2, 44.1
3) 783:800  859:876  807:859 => 0.114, 47.7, 43.6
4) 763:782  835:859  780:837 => 0.058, 49.2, 41.9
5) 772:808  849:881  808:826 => 0.140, 47.3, 43.6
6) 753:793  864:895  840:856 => 0.075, 48.9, 43.7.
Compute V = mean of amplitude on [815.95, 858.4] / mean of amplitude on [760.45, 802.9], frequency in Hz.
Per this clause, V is 0.85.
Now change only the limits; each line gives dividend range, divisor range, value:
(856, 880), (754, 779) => 0.89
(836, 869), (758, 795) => 0.87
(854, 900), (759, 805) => 0.91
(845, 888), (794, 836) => 1.04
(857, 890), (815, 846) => 1.09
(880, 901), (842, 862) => 1.02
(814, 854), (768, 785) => 0.84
